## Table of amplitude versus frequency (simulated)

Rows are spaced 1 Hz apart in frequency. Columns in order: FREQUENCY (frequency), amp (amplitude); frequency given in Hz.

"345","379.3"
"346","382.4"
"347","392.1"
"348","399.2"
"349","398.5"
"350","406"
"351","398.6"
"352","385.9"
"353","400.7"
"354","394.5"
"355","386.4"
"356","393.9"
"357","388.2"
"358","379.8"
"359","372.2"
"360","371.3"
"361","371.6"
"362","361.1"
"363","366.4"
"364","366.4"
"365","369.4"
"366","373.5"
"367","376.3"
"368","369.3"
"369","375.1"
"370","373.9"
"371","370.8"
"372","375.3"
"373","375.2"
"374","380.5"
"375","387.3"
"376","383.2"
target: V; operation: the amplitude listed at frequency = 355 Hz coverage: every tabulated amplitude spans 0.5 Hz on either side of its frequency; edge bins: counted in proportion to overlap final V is 386.4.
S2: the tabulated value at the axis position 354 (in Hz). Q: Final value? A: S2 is 394.5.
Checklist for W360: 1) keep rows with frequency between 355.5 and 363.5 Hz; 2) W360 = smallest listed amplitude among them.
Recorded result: 361.1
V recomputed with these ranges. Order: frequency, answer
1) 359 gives 372.2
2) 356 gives 393.9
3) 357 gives 388.2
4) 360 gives 371.3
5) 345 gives 379.3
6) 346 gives 382.4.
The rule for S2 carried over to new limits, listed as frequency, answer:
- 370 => 373.9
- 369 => 375.1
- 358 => 379.8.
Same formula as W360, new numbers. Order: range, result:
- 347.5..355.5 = 385.9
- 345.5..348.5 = 382.4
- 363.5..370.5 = 366.4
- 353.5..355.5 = 386.4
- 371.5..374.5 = 375.2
